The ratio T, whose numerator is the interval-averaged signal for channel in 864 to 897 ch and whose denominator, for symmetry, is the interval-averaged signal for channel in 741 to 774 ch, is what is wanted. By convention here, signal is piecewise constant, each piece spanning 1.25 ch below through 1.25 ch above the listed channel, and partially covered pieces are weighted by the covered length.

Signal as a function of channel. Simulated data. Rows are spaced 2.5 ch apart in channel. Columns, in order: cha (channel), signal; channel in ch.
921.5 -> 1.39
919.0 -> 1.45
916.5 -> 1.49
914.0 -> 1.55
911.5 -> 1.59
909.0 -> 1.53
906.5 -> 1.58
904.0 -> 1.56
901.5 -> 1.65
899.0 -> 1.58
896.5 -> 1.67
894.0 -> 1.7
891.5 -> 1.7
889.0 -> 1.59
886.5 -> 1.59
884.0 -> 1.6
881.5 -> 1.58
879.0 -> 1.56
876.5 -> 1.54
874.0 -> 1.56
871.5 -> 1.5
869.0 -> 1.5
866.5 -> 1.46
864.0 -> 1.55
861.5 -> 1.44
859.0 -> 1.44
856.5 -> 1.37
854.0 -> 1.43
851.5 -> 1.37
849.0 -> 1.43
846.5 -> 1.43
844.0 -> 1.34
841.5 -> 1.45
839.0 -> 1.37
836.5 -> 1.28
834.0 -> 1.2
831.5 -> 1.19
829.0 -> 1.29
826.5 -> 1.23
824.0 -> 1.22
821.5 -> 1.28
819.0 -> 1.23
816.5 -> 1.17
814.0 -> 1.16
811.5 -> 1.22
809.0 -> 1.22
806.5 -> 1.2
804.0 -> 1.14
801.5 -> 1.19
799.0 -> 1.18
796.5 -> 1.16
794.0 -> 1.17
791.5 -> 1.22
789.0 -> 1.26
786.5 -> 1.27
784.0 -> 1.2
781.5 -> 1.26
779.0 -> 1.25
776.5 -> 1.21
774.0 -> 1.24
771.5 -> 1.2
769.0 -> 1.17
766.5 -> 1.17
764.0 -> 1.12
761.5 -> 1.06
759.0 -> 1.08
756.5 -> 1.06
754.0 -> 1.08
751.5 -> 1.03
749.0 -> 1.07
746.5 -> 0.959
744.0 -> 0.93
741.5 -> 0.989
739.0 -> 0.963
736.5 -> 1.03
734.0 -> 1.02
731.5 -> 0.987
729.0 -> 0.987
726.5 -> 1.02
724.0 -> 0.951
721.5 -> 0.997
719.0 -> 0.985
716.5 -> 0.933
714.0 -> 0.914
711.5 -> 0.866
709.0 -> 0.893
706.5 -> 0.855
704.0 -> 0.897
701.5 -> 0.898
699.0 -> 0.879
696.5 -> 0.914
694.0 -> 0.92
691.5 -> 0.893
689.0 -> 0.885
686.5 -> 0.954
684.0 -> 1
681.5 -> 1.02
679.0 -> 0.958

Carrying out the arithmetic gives 1.5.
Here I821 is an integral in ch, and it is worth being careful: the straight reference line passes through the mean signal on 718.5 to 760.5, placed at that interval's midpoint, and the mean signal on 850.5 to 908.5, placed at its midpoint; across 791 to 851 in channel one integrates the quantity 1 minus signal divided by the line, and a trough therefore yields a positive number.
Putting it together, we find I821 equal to 3.2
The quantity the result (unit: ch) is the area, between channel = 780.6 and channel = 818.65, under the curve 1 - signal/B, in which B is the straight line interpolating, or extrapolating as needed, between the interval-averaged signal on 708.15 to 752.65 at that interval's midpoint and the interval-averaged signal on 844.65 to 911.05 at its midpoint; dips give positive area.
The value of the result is 1.03 ch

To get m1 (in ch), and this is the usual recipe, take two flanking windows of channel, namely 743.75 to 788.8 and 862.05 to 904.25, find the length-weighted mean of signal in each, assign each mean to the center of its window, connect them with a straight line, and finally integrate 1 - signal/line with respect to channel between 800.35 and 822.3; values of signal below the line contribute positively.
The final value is 1.8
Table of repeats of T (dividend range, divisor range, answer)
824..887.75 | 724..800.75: 1.28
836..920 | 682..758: 1.58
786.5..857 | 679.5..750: 1.33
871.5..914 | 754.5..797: 1.35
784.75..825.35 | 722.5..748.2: 1.22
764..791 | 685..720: 1.34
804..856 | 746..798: 1.11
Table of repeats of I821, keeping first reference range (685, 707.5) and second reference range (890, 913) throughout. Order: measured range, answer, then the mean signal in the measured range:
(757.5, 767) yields 0.3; 1.1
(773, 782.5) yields -0.4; 1.24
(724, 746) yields 1.0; 0.987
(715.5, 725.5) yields 0.2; 0.969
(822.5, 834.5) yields 1.2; 1.23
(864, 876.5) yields 0.0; 1.51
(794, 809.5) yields 1.1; 1.18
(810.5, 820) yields 0.9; 1.19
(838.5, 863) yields 0.5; 1.41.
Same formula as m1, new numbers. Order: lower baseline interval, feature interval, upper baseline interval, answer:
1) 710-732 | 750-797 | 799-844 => -2.7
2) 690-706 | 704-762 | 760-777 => 2.7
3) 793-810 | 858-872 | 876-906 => 0.0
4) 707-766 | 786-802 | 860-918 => 0.1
